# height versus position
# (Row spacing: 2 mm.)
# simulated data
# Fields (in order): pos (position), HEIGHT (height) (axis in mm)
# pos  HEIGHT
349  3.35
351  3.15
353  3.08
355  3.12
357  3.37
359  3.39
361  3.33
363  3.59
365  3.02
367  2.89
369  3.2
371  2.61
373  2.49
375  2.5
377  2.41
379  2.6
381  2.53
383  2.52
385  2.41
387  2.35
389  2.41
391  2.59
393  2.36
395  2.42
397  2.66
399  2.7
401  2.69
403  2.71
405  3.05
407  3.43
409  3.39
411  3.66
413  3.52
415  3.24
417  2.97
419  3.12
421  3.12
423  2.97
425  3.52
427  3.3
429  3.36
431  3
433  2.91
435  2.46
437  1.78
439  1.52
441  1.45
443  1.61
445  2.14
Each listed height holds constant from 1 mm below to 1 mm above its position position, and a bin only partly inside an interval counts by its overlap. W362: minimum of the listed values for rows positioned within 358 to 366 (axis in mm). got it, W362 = 3.02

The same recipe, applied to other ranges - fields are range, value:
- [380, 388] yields 2.35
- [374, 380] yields 2.41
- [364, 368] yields 2.89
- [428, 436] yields 2.46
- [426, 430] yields 3.3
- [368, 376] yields 2.49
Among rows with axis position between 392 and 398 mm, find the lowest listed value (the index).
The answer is 2.36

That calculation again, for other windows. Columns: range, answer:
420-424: 2.97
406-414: 3.39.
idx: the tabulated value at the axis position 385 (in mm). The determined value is 2.41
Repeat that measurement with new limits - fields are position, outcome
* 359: 3.39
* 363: 3.59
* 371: 2.61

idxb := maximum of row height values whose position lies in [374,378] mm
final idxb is 2.5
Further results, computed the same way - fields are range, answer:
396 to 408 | 3.43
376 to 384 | 2.6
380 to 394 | 2.59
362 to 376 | 3.59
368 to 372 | 3.2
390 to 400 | 2.7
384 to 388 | 2.41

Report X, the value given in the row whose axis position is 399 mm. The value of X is 2.7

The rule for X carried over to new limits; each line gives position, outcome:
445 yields 2.14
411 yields 3.66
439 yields 1.52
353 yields 3.08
